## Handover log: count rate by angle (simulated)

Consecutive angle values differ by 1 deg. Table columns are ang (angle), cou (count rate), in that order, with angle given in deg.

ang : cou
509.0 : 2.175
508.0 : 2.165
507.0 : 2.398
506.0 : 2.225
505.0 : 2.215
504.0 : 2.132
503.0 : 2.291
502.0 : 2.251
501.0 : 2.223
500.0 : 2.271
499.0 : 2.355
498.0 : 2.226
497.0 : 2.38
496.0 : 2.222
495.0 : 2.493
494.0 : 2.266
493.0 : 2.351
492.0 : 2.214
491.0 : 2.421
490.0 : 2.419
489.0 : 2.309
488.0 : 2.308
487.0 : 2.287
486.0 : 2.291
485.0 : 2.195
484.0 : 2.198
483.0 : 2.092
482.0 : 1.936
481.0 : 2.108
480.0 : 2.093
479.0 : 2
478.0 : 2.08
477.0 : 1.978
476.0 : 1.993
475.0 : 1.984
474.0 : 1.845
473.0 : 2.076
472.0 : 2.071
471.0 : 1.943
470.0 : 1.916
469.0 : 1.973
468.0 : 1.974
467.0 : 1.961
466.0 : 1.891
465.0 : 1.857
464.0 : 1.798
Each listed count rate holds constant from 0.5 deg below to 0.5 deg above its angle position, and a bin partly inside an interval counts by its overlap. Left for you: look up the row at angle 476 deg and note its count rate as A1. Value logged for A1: 1.993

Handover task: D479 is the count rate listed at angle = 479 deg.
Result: 2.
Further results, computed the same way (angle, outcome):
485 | 2.195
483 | 2.092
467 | 1.961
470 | 1.916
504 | 2.132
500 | 2.271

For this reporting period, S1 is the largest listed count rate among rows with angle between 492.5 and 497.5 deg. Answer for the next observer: 2.493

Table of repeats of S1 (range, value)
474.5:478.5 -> 2.08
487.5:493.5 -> 2.421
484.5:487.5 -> 2.291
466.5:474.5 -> 2.076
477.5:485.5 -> 2.198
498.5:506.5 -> 2.355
